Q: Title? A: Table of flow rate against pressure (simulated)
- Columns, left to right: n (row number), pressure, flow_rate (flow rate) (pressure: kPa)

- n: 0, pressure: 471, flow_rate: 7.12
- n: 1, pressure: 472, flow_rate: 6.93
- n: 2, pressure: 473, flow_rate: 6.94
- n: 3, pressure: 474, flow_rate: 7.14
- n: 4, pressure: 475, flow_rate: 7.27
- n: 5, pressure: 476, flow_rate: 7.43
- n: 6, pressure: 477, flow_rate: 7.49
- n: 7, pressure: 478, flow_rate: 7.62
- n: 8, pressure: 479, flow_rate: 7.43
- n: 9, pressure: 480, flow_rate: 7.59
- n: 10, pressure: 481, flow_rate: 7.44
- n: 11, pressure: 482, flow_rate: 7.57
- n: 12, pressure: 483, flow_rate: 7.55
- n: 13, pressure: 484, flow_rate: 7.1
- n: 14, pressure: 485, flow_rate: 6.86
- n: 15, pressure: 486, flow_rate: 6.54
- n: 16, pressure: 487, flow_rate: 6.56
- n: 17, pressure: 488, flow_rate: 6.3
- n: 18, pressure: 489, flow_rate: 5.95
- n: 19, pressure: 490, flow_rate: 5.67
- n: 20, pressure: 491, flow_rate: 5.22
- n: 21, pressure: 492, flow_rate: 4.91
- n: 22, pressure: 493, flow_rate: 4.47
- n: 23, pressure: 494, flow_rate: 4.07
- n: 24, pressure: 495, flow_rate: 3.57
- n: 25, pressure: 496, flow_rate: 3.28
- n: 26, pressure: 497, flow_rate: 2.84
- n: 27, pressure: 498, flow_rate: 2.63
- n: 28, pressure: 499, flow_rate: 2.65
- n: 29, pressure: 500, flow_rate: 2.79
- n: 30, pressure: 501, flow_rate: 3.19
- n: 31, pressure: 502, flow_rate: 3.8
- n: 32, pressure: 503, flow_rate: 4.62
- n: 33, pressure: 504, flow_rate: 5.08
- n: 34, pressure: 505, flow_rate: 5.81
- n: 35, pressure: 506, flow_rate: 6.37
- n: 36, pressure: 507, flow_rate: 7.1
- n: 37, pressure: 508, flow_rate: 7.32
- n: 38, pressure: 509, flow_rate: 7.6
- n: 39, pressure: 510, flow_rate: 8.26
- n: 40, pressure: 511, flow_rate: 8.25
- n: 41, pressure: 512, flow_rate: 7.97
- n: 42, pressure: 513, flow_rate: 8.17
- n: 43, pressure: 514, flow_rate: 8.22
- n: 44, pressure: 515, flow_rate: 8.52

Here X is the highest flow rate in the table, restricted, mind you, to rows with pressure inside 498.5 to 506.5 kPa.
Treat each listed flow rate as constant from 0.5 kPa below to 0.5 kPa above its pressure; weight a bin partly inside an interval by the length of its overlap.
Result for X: 6.37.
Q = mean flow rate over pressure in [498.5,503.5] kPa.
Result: 3.41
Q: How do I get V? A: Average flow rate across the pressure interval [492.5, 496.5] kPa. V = 3.85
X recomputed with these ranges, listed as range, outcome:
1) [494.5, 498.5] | 3.57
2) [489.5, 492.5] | 5.67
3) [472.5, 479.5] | 7.62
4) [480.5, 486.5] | 7.57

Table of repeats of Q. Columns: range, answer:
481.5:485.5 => 7.27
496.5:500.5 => 2.73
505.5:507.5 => 6.73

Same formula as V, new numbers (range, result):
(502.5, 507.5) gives 5.8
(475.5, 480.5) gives 7.51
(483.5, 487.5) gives 6.76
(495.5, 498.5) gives 2.92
